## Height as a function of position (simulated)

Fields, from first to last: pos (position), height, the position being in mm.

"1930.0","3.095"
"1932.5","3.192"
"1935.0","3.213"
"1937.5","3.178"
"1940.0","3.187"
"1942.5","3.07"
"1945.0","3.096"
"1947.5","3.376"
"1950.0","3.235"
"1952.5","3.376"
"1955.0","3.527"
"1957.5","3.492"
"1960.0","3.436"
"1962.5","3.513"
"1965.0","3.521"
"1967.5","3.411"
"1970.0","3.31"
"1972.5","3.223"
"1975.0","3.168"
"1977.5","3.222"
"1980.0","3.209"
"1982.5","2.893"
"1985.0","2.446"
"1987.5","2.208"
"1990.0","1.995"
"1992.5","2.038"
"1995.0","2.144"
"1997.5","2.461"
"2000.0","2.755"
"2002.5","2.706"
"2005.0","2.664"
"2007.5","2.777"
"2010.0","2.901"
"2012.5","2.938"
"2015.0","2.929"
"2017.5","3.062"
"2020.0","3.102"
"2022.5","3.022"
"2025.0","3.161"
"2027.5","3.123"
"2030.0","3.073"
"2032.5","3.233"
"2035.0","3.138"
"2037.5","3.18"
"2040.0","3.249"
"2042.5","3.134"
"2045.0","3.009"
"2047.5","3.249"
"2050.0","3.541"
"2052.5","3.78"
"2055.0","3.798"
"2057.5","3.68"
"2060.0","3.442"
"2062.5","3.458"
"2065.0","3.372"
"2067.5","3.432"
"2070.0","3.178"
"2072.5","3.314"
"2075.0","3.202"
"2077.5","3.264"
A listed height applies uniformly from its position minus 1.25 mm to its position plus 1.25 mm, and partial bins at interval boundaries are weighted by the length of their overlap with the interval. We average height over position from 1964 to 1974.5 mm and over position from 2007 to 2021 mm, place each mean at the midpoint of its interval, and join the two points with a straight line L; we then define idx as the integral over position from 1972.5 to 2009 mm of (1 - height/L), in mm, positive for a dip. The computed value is 6.01 mm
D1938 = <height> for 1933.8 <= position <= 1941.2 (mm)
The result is 3.19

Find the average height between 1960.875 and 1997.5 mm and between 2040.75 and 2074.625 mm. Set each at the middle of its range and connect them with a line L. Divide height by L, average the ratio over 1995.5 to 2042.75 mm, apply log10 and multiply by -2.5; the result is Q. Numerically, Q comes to 0.07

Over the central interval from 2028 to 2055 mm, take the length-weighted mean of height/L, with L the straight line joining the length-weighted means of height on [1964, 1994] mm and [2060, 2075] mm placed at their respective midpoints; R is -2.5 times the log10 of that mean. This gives -0.02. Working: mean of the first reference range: 2.88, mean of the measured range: 3.28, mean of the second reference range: 3.35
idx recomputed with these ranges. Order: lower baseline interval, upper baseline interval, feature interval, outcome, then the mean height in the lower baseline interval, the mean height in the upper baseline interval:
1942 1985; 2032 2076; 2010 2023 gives 1.3 mm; 3.28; 3.36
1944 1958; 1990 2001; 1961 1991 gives -2.7 mm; 3.35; 2.3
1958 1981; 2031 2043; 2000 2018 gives 2.3 mm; 3.34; 3.19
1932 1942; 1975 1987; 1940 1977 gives -3.4 mm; 3.18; 2.92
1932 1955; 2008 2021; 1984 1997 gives 3.7 mm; 3.23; 2.97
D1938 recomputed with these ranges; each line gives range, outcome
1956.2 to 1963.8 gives 3.48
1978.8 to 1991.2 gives 2.55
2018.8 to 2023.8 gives 3.06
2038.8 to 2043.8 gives 3.19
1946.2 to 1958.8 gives 3.4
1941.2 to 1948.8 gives 3.18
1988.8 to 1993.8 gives 2.02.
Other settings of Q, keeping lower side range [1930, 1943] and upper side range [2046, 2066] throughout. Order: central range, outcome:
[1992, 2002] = 0.36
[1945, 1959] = -0.05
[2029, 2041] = 0.10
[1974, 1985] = 0.09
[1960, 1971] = -0.06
